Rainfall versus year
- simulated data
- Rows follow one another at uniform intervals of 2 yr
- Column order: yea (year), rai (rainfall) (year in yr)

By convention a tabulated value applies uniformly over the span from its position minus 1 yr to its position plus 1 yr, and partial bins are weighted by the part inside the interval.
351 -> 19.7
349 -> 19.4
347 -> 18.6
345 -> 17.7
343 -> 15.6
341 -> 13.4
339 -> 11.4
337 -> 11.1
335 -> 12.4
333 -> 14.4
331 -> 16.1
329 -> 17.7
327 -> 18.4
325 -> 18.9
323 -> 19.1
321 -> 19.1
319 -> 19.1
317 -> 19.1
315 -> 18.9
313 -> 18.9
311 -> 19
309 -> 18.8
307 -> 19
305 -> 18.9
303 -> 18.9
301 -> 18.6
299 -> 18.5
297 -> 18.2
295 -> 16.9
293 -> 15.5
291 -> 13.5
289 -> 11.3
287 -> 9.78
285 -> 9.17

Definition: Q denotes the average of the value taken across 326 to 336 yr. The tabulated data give 15.8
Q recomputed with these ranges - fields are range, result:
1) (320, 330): 18.6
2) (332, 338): 12.6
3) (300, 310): 18.8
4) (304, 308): 18.9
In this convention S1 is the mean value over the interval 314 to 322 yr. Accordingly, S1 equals 19.1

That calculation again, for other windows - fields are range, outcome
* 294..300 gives 17.9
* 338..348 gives 15.3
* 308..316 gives 18.9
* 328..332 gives 16.9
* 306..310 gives 18.9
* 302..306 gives 18.9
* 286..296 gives 13.4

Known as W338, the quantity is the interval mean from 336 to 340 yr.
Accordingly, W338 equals 11.2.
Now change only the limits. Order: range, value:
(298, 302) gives 18.6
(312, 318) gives 19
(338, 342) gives 12.4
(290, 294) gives 14.5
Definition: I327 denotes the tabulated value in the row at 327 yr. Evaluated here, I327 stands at 18.4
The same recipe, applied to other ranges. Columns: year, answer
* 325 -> 18.9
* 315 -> 18.9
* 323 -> 19.1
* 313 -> 18.9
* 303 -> 18.9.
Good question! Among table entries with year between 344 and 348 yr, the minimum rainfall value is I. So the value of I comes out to 17.7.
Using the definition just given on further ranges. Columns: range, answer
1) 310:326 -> 18.9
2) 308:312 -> 18.8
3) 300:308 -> 18.6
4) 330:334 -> 14.4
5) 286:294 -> 9.78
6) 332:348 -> 11.1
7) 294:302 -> 16.9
